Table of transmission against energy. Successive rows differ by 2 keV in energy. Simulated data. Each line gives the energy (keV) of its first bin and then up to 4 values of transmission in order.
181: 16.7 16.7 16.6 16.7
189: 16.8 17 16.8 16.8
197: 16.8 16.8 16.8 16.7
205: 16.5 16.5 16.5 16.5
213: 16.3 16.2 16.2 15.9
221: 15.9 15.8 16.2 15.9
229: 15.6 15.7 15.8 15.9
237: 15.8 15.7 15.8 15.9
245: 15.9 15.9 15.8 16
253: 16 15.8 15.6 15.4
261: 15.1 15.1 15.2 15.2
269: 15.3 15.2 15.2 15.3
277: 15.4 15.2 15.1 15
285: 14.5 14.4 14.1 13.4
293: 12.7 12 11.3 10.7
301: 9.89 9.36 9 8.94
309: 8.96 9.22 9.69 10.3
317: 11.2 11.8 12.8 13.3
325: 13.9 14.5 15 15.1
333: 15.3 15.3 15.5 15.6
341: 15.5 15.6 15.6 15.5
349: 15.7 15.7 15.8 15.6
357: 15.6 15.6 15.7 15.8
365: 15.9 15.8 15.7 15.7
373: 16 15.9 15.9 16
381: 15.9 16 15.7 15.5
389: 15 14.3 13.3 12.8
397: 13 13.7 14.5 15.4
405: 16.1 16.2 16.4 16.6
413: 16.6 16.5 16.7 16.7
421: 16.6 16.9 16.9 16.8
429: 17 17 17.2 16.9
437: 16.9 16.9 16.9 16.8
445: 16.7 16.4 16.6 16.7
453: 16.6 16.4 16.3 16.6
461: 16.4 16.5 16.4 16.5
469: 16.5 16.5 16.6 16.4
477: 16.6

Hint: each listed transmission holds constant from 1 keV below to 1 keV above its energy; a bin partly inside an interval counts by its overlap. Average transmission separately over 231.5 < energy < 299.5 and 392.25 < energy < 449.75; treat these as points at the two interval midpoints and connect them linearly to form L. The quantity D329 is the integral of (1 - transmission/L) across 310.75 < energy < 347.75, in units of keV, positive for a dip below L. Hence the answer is 3.9 keV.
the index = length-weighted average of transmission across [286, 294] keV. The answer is 13.6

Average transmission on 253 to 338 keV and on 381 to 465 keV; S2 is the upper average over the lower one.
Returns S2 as 1.2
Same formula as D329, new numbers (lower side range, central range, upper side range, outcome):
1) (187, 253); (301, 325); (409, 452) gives 8.6 keV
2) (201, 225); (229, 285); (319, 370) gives 1.4 keV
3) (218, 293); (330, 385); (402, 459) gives 1.5 keV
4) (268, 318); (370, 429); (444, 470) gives -2.3 keV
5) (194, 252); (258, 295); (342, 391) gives 2.8 keV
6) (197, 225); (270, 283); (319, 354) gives 0.3 keV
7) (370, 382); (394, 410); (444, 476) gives 1.3 keV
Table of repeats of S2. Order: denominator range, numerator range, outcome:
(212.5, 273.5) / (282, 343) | 0.81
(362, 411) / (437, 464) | 1.09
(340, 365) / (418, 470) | 1.07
